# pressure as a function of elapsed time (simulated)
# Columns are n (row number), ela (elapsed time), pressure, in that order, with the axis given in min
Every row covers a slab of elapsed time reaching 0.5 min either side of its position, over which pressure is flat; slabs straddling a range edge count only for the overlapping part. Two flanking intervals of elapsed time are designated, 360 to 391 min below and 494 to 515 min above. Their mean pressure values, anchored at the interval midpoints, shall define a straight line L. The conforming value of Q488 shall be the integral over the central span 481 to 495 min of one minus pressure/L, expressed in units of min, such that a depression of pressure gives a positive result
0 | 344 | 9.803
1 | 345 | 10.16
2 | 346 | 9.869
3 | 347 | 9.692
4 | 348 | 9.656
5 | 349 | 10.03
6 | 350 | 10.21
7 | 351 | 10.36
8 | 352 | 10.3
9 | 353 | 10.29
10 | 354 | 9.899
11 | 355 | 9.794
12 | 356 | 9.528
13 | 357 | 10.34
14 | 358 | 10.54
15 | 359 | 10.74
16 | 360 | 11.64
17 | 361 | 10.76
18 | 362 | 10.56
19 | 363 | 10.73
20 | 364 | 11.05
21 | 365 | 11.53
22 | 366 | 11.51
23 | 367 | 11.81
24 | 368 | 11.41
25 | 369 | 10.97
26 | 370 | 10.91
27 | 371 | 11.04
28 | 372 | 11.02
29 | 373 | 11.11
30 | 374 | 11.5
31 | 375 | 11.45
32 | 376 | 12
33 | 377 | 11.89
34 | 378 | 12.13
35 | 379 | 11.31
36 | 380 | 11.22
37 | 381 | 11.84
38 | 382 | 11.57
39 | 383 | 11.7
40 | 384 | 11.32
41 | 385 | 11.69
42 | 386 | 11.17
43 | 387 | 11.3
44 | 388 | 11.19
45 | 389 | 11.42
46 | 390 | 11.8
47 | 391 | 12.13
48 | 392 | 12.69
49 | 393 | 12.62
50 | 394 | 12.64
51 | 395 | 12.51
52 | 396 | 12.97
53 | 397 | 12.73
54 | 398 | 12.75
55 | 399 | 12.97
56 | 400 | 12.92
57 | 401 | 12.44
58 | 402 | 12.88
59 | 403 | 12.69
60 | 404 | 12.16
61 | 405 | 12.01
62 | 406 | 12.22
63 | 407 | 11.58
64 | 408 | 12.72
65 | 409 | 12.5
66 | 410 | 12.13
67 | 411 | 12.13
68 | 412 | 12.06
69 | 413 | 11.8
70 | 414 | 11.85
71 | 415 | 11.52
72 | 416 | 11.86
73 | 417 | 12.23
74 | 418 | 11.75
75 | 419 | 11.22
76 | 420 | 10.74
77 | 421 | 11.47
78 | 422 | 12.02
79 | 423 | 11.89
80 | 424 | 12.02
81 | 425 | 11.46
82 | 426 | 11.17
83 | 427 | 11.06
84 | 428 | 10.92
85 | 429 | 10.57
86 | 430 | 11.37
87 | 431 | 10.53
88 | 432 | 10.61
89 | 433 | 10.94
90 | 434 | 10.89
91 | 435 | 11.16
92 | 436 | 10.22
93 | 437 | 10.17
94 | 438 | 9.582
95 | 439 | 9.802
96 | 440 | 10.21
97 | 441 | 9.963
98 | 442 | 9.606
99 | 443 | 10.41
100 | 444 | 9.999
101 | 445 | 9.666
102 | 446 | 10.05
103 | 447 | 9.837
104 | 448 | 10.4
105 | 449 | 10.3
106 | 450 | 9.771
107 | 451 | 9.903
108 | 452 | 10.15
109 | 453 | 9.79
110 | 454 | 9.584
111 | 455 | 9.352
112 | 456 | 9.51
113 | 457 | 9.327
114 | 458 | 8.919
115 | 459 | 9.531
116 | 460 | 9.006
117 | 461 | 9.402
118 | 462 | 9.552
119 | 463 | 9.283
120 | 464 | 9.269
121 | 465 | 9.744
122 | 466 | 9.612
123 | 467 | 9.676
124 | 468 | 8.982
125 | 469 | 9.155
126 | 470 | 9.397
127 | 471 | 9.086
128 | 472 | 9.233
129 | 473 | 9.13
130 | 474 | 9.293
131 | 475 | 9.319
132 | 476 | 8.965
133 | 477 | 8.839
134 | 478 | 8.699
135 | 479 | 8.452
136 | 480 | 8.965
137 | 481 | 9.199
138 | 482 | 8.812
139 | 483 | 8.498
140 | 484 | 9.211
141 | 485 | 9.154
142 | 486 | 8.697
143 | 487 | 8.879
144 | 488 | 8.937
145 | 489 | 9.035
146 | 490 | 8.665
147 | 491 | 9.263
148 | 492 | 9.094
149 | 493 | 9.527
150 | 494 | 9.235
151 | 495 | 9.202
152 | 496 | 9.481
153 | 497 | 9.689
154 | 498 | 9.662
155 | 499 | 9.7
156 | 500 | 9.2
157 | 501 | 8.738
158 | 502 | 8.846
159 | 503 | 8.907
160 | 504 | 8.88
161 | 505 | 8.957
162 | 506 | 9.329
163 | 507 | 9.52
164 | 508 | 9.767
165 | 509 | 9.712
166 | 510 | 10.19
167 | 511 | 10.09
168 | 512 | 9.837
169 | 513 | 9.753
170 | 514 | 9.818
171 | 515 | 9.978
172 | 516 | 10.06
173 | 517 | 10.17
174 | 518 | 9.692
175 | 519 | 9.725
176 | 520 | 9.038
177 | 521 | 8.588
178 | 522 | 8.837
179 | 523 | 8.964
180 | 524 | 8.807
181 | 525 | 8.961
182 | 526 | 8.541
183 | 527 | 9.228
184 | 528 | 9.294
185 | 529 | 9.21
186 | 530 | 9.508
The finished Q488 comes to 1.0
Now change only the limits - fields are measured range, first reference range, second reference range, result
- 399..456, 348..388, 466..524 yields -4.9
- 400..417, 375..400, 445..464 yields -1.4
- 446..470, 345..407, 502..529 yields 1.5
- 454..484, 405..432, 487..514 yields 3.1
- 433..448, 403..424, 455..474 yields 0.6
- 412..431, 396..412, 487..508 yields 0.6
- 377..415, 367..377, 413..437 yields -2.7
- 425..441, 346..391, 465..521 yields -0.8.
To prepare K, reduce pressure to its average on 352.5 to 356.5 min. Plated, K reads 9.88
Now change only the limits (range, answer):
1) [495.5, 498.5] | 9.61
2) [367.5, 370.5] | 11.1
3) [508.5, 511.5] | 10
